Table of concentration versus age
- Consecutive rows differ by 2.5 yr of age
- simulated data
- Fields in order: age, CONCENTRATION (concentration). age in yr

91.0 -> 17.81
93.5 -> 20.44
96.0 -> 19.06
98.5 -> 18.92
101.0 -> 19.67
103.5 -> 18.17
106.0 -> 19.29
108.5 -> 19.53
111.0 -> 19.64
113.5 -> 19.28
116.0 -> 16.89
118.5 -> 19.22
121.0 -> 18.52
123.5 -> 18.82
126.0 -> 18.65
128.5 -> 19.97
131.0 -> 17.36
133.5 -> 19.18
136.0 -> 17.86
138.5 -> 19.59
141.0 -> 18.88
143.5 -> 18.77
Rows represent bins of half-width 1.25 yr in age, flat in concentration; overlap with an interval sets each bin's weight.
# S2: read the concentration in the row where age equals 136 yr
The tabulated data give 17.86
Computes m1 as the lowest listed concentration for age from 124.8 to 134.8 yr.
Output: 17.36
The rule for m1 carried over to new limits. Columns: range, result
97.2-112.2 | 18.17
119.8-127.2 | 18.52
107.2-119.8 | 16.89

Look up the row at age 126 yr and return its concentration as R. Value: 18.65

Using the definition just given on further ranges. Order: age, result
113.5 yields 19.28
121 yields 18.52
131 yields 17.36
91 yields 17.81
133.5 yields 19.18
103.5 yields 18.17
